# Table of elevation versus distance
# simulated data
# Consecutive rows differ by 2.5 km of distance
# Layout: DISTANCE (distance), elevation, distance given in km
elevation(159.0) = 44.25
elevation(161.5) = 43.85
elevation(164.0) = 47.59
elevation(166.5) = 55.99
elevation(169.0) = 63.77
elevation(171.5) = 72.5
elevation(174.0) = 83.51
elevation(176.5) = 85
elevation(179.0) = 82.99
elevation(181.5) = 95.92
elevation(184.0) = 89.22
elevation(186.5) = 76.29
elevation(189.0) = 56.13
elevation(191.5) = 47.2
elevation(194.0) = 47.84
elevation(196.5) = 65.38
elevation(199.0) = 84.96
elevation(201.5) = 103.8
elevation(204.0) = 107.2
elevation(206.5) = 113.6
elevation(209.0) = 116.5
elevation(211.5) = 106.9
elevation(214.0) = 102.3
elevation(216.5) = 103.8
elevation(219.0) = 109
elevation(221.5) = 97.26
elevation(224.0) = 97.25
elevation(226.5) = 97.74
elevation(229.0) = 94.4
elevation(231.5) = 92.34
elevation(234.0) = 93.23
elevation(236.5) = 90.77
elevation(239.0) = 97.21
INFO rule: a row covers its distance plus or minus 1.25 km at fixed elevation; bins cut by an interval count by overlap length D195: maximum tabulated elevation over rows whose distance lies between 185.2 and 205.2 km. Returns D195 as 107.2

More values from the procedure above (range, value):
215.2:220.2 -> 109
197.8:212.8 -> 116.5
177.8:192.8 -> 95.92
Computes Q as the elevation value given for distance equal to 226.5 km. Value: 97.74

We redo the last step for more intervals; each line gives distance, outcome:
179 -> 82.99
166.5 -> 55.99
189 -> 56.13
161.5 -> 43.85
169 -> 63.77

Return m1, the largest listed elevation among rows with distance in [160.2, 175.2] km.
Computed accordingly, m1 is 83.51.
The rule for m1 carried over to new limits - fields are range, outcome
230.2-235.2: 93.23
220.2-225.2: 97.26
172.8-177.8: 85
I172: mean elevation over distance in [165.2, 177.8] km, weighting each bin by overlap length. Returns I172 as 72.1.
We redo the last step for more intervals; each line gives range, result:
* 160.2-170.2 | 52.7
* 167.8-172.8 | 68.3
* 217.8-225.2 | 101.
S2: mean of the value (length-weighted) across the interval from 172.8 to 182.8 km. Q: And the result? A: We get 86.9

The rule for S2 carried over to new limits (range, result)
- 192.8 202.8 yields 75.8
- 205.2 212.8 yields 112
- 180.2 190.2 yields 79.5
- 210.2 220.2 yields 106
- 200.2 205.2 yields 105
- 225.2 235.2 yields 94.4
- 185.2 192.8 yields 60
